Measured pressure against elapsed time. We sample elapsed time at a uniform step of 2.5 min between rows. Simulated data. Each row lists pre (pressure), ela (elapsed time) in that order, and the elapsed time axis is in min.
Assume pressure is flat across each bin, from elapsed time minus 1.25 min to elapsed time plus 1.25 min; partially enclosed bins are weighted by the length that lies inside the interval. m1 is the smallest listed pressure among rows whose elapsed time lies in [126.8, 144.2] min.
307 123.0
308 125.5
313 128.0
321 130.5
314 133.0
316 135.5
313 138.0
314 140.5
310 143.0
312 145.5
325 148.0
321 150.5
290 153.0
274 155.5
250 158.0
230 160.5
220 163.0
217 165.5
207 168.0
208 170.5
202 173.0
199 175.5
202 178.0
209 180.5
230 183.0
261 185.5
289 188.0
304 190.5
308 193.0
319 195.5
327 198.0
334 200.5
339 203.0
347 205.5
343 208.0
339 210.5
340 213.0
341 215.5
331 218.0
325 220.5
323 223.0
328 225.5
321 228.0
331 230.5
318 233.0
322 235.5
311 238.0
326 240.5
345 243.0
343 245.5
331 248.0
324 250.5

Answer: 310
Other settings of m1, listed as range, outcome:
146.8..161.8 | 230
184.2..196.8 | 261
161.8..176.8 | 199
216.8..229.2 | 321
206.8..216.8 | 339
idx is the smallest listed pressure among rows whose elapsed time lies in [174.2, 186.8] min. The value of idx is 199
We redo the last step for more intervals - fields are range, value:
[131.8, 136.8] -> 314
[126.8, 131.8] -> 313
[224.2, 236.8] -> 318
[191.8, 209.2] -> 308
